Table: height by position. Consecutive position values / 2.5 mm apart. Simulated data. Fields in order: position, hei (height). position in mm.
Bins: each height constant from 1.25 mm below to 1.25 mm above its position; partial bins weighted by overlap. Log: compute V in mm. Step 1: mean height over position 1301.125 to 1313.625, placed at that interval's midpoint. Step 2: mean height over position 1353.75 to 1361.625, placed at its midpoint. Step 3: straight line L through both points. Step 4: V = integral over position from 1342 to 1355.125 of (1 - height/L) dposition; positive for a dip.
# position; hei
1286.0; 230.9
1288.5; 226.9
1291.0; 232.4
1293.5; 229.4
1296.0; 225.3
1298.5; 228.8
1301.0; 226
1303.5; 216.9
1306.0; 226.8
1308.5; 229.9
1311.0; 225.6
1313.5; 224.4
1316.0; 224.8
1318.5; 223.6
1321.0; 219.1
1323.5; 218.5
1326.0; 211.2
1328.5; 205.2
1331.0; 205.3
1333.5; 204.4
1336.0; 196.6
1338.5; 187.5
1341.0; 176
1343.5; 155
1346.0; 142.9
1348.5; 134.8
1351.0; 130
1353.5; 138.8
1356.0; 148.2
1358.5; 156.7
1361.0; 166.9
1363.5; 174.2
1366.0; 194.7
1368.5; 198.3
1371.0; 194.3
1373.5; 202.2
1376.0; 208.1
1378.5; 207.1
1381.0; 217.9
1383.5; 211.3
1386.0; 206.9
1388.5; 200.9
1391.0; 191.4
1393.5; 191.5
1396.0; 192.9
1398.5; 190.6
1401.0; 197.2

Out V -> 2.0 mm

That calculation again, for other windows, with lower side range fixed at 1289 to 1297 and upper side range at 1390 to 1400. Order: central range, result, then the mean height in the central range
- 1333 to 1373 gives 7.4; 169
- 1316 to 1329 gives 0.1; 217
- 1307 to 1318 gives -0.2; 226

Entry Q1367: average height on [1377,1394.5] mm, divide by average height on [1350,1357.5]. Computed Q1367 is 1.46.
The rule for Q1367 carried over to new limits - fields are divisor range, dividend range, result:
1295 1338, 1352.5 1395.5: 0.87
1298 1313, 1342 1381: 0.76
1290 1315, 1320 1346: 0.86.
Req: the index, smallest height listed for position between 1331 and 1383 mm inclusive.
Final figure 130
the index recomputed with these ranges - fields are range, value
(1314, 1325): 218.5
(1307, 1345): 155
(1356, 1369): 148.2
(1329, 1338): 196.6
